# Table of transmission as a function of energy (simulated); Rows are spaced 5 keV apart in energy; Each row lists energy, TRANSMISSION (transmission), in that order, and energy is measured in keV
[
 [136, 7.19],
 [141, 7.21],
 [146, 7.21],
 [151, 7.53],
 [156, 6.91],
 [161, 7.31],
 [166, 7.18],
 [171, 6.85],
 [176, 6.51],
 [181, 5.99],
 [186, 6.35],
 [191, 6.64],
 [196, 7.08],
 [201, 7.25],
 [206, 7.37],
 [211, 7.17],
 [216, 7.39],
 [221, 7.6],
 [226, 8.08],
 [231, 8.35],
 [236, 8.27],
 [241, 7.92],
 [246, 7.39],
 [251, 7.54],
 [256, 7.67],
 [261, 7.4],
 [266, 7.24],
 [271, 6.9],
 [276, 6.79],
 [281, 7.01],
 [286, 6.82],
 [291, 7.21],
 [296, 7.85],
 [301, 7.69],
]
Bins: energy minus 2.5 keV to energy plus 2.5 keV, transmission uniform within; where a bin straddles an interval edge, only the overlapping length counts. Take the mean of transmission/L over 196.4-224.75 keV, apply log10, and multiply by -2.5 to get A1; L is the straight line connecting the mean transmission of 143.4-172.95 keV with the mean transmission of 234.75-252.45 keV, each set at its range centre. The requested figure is 0.02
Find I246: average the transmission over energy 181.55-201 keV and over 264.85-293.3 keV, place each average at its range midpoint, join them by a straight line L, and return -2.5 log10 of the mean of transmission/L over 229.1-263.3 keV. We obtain -0.14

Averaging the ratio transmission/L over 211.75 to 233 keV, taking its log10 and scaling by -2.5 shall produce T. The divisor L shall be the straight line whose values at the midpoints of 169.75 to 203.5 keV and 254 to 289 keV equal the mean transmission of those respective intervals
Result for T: -0.14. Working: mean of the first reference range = 6.66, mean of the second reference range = 7.11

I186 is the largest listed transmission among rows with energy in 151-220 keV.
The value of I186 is 7.53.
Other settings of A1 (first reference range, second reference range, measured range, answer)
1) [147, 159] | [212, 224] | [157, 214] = 0.07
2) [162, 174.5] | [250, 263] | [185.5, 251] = -0.03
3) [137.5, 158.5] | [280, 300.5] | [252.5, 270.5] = -0.02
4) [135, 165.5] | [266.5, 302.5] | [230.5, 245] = -0.13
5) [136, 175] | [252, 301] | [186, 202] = 0.05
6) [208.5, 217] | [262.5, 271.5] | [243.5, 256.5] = -0.05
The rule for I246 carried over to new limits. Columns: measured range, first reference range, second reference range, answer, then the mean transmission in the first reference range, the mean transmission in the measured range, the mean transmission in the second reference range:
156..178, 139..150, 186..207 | 0.03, 7.25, 6.97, 6.98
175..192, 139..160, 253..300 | 0.14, 7.22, 6.34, 7.23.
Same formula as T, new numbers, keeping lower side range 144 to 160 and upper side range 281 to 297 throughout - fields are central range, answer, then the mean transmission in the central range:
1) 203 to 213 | -0.01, 7.27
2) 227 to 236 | -0.15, 8.28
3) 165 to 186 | 0.10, 6.56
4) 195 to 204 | 0.00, 7.19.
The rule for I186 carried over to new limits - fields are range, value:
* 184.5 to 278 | 8.35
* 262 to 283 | 7.24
